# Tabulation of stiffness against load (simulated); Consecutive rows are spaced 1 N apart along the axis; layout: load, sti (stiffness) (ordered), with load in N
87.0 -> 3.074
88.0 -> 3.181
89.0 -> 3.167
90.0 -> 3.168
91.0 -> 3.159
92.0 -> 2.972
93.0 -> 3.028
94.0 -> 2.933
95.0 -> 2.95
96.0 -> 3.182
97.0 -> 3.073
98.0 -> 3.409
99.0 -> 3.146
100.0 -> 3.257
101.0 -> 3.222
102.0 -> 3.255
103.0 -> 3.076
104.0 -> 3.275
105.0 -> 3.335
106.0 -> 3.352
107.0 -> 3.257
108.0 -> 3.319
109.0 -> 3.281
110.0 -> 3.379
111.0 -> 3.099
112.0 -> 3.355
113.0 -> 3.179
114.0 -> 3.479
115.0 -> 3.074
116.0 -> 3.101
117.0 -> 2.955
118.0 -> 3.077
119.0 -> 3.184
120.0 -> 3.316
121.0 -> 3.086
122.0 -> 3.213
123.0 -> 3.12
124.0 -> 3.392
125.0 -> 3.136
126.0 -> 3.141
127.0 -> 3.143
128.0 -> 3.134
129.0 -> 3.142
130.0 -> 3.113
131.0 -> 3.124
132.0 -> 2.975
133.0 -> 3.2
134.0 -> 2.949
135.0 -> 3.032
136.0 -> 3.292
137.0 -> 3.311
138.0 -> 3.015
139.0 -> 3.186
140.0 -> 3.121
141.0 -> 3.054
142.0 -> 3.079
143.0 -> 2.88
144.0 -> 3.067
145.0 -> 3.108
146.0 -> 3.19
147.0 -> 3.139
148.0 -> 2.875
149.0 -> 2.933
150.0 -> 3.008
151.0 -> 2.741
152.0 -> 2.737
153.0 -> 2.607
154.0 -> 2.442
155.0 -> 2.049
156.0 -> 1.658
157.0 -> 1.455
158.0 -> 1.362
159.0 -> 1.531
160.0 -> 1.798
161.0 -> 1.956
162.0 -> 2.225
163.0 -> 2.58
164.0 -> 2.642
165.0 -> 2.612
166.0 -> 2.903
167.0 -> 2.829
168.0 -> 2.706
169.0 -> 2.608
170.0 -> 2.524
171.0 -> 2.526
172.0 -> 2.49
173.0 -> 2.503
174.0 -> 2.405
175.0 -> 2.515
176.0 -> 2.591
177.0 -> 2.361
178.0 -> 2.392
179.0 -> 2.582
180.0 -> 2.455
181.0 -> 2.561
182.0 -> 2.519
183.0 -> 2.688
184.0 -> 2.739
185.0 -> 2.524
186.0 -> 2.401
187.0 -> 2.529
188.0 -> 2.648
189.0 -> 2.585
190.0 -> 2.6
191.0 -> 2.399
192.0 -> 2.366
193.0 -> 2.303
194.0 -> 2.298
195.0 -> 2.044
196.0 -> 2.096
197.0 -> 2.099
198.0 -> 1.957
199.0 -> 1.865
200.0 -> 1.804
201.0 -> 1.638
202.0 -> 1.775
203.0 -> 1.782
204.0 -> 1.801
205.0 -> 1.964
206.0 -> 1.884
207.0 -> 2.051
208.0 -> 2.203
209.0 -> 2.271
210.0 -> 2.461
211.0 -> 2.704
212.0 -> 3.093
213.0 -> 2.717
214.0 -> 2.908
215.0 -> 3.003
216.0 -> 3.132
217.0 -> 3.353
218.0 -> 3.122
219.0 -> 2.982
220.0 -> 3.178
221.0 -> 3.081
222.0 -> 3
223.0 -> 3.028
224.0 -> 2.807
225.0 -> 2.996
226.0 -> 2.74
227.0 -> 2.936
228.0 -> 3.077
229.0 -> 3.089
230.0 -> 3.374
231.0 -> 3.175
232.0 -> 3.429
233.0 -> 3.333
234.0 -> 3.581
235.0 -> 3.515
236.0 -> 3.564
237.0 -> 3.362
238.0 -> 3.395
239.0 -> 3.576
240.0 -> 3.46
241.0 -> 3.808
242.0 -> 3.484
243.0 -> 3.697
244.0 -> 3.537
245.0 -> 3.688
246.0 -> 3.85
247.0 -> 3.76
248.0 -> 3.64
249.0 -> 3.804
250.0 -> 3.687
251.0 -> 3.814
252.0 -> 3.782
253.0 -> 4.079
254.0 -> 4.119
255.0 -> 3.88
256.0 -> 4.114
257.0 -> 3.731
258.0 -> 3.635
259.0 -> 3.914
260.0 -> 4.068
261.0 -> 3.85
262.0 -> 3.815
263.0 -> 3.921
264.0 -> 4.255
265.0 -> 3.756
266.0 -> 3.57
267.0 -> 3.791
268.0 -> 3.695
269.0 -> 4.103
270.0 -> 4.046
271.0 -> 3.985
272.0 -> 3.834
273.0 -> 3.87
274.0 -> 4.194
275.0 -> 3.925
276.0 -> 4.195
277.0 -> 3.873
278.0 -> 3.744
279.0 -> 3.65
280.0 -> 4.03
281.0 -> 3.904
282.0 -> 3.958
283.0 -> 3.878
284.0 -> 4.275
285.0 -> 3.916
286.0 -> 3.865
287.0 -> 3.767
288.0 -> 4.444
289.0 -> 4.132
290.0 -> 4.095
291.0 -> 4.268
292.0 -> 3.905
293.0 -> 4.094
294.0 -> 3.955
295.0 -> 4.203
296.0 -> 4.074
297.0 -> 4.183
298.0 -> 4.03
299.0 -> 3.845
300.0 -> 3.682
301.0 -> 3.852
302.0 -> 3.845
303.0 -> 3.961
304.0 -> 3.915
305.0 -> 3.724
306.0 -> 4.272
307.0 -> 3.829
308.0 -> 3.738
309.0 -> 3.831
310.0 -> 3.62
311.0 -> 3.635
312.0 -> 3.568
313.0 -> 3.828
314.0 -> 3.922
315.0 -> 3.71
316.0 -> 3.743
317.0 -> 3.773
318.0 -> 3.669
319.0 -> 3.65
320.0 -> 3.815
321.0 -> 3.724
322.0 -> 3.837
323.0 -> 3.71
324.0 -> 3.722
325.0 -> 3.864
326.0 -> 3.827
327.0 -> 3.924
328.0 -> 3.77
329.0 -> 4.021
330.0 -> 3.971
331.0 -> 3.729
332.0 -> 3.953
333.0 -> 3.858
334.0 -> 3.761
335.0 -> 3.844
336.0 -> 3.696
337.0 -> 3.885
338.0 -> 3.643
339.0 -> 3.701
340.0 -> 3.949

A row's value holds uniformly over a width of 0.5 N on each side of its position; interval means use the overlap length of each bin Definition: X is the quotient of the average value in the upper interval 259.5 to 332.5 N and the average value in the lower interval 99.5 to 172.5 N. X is 1.3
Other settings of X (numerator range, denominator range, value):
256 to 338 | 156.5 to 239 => 1.51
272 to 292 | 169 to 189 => 1.58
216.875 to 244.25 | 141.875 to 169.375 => 1.30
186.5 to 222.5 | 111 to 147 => 0.78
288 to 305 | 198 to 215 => 1.82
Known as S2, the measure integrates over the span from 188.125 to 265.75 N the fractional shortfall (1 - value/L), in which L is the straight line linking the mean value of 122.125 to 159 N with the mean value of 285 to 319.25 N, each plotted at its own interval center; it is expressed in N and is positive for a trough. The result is 8.4 N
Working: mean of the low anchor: 2.87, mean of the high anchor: 3.9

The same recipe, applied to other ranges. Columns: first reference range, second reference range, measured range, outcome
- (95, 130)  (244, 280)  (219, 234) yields 2.48 N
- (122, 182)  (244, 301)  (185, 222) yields 9.28 N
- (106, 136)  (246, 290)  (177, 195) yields 5.21 N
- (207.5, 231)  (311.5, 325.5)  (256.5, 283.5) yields -4.40 N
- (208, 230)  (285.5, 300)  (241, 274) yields -3.11 N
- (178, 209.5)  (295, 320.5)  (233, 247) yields -3.33 N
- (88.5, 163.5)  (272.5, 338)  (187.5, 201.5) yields 4.74 N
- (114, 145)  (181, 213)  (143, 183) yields 2.96 N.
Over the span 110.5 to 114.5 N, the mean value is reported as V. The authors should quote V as 3.28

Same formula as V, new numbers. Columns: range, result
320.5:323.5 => 3.76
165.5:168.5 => 2.81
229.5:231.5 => 3.27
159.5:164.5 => 2.24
